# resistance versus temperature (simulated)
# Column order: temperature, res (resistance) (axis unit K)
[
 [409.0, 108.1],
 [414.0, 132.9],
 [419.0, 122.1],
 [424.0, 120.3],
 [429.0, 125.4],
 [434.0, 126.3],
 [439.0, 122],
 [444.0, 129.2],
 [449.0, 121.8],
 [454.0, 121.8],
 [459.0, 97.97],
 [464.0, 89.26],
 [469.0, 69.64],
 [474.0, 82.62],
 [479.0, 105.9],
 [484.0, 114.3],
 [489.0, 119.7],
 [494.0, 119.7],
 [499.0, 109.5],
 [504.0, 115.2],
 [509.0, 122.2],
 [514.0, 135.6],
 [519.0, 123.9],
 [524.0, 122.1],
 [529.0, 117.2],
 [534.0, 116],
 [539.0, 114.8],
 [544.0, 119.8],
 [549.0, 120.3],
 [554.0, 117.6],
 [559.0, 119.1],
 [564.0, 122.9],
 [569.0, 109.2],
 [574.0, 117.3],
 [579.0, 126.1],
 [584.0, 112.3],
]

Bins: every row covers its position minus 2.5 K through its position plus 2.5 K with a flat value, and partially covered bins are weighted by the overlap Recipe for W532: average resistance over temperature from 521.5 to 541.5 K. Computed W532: 118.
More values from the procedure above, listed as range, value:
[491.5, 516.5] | 120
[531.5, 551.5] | 118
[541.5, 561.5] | 119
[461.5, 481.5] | 86.9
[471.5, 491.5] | 106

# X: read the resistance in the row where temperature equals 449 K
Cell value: 121.8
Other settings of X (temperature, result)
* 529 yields 117.2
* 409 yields 108.1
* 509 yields 122.2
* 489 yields 119.7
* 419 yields 122.1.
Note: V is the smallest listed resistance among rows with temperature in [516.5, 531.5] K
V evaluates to 117.2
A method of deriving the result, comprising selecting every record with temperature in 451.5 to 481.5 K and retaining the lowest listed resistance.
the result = 69.64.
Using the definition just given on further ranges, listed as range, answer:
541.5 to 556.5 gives 117.6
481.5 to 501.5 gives 109.5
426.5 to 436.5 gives 125.4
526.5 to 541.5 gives 114.8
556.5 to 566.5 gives 119.1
